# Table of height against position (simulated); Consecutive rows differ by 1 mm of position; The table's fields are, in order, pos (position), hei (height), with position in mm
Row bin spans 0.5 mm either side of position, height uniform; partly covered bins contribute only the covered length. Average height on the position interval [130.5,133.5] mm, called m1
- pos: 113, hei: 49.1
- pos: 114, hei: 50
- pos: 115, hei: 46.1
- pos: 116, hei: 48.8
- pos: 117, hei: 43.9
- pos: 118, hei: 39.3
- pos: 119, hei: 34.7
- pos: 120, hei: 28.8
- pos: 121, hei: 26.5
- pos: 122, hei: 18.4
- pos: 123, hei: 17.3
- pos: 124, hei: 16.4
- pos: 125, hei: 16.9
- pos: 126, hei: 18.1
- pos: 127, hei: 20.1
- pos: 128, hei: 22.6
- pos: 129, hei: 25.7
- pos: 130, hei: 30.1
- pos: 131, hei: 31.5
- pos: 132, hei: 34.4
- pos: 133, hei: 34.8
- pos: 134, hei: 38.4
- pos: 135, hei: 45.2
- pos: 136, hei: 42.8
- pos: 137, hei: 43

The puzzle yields 33.6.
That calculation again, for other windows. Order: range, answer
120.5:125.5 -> 19.1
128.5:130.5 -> 27.9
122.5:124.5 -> 16.9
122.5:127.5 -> 17.8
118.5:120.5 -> 31.8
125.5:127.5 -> 19.1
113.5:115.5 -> 48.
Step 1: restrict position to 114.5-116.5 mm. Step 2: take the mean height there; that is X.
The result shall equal 47.5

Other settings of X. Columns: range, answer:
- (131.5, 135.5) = 38.2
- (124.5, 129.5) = 20.7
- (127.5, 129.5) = 24.1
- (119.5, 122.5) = 24.6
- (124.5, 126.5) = 17.5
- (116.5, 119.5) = 39.3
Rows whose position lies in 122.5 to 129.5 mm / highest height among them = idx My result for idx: 25.7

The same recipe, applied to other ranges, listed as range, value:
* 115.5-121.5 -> 48.8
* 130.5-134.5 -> 38.4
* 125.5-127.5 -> 20.1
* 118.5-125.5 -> 34.7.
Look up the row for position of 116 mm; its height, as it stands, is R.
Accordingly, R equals 48.8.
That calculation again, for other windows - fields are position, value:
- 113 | 49.1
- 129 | 25.7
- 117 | 43.9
